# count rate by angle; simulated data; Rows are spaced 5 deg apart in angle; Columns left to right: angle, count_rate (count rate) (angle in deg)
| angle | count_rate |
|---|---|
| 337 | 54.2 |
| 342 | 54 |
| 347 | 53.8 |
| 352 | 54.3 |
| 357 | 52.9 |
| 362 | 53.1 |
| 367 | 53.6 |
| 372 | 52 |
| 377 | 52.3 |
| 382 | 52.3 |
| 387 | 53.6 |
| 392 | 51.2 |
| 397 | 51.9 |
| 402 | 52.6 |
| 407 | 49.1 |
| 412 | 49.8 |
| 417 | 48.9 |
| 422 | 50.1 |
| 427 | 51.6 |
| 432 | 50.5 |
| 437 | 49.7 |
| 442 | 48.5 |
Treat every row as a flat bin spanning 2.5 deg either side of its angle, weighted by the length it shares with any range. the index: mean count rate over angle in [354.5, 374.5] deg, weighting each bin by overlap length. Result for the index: 52.9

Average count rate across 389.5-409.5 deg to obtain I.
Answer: 51.2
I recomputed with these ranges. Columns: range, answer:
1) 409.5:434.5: 50.2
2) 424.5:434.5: 51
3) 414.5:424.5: 49.5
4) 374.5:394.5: 52.4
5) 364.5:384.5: 52.5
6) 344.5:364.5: 53.5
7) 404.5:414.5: 49.5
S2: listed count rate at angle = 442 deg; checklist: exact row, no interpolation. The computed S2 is 48.5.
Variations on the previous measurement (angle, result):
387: 53.6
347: 53.8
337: 54.2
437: 49.7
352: 54.3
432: 50.5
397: 51.9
